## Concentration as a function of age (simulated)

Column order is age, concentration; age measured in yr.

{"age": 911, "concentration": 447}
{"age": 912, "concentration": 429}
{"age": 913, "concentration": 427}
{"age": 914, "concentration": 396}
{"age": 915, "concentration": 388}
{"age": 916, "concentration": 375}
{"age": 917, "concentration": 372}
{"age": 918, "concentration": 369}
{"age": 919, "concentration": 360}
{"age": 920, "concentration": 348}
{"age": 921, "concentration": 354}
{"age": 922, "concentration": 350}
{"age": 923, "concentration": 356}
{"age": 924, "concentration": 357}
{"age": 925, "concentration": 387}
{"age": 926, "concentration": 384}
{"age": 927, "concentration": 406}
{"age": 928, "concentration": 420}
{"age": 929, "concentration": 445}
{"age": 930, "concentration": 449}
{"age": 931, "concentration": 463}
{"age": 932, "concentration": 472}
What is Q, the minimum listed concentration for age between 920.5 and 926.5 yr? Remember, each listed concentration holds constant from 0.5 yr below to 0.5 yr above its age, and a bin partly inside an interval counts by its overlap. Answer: 350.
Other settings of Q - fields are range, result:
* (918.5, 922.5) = 348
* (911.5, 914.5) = 396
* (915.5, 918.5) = 369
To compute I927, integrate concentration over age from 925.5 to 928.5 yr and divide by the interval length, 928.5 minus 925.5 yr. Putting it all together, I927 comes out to 403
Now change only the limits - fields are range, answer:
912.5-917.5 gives 392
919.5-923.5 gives 352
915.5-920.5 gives 365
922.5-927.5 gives 378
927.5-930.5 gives 438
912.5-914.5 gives 412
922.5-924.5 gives 356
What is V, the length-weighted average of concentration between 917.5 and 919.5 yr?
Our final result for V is 364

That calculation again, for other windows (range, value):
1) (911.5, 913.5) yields 428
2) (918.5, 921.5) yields 354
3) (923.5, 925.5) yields 372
